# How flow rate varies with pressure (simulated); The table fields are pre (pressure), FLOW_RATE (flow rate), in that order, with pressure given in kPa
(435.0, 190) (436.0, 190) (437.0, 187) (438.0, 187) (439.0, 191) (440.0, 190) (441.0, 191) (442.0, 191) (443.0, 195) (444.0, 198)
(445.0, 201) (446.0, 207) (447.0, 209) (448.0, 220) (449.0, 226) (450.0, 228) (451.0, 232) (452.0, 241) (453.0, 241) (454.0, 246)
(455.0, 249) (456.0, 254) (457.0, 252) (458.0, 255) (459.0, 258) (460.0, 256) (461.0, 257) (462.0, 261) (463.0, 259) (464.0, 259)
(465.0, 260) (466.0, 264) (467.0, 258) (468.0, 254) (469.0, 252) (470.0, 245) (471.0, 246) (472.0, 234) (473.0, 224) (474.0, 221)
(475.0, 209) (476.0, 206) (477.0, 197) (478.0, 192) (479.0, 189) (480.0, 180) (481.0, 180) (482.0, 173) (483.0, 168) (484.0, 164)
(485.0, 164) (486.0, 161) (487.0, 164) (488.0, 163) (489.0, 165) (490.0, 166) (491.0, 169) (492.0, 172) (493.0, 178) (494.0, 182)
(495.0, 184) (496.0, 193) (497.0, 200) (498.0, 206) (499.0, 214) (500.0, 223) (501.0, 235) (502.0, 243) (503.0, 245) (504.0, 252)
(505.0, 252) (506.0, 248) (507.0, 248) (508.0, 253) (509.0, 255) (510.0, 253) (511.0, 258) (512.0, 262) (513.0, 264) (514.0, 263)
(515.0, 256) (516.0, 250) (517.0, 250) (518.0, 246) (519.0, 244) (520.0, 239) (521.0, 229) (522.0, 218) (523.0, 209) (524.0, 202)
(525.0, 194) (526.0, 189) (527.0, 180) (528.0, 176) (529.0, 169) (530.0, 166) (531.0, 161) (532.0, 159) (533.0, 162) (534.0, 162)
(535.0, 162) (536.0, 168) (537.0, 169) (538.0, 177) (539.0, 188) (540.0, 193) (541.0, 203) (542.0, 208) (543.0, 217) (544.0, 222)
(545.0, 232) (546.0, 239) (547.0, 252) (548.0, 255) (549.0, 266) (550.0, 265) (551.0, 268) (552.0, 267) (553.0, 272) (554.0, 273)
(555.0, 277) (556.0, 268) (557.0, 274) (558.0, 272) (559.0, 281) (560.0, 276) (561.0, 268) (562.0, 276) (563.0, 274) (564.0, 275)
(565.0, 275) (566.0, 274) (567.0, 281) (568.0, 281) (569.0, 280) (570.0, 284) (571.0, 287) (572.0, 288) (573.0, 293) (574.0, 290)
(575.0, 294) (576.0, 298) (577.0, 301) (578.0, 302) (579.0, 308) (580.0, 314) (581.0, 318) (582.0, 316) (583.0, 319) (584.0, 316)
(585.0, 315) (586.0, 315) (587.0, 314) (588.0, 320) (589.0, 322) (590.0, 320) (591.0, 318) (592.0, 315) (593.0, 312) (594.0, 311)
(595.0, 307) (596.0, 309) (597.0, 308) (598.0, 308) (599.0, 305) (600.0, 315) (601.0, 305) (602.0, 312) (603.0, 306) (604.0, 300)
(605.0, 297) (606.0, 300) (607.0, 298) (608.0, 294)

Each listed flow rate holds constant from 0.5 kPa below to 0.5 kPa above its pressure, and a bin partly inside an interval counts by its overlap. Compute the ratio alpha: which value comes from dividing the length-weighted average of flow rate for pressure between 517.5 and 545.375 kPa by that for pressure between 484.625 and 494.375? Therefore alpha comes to 1.15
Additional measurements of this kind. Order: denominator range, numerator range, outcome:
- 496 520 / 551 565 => 1.12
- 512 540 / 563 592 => 1.48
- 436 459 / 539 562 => 1.15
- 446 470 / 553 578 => 1.14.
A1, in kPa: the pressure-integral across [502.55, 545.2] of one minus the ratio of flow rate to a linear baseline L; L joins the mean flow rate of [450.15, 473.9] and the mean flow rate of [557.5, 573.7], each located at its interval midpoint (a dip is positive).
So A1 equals 8.3 kPa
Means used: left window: 249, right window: 279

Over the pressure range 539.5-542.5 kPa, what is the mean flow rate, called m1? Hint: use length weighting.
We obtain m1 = 201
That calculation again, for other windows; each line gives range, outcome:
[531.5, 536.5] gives 163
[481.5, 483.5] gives 170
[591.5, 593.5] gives 314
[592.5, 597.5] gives 309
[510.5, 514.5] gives 262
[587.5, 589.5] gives 321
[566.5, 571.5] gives 283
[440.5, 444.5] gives 194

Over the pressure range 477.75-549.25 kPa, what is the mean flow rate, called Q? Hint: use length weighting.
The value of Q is 207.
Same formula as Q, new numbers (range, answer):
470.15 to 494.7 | 187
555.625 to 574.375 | 279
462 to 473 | 252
